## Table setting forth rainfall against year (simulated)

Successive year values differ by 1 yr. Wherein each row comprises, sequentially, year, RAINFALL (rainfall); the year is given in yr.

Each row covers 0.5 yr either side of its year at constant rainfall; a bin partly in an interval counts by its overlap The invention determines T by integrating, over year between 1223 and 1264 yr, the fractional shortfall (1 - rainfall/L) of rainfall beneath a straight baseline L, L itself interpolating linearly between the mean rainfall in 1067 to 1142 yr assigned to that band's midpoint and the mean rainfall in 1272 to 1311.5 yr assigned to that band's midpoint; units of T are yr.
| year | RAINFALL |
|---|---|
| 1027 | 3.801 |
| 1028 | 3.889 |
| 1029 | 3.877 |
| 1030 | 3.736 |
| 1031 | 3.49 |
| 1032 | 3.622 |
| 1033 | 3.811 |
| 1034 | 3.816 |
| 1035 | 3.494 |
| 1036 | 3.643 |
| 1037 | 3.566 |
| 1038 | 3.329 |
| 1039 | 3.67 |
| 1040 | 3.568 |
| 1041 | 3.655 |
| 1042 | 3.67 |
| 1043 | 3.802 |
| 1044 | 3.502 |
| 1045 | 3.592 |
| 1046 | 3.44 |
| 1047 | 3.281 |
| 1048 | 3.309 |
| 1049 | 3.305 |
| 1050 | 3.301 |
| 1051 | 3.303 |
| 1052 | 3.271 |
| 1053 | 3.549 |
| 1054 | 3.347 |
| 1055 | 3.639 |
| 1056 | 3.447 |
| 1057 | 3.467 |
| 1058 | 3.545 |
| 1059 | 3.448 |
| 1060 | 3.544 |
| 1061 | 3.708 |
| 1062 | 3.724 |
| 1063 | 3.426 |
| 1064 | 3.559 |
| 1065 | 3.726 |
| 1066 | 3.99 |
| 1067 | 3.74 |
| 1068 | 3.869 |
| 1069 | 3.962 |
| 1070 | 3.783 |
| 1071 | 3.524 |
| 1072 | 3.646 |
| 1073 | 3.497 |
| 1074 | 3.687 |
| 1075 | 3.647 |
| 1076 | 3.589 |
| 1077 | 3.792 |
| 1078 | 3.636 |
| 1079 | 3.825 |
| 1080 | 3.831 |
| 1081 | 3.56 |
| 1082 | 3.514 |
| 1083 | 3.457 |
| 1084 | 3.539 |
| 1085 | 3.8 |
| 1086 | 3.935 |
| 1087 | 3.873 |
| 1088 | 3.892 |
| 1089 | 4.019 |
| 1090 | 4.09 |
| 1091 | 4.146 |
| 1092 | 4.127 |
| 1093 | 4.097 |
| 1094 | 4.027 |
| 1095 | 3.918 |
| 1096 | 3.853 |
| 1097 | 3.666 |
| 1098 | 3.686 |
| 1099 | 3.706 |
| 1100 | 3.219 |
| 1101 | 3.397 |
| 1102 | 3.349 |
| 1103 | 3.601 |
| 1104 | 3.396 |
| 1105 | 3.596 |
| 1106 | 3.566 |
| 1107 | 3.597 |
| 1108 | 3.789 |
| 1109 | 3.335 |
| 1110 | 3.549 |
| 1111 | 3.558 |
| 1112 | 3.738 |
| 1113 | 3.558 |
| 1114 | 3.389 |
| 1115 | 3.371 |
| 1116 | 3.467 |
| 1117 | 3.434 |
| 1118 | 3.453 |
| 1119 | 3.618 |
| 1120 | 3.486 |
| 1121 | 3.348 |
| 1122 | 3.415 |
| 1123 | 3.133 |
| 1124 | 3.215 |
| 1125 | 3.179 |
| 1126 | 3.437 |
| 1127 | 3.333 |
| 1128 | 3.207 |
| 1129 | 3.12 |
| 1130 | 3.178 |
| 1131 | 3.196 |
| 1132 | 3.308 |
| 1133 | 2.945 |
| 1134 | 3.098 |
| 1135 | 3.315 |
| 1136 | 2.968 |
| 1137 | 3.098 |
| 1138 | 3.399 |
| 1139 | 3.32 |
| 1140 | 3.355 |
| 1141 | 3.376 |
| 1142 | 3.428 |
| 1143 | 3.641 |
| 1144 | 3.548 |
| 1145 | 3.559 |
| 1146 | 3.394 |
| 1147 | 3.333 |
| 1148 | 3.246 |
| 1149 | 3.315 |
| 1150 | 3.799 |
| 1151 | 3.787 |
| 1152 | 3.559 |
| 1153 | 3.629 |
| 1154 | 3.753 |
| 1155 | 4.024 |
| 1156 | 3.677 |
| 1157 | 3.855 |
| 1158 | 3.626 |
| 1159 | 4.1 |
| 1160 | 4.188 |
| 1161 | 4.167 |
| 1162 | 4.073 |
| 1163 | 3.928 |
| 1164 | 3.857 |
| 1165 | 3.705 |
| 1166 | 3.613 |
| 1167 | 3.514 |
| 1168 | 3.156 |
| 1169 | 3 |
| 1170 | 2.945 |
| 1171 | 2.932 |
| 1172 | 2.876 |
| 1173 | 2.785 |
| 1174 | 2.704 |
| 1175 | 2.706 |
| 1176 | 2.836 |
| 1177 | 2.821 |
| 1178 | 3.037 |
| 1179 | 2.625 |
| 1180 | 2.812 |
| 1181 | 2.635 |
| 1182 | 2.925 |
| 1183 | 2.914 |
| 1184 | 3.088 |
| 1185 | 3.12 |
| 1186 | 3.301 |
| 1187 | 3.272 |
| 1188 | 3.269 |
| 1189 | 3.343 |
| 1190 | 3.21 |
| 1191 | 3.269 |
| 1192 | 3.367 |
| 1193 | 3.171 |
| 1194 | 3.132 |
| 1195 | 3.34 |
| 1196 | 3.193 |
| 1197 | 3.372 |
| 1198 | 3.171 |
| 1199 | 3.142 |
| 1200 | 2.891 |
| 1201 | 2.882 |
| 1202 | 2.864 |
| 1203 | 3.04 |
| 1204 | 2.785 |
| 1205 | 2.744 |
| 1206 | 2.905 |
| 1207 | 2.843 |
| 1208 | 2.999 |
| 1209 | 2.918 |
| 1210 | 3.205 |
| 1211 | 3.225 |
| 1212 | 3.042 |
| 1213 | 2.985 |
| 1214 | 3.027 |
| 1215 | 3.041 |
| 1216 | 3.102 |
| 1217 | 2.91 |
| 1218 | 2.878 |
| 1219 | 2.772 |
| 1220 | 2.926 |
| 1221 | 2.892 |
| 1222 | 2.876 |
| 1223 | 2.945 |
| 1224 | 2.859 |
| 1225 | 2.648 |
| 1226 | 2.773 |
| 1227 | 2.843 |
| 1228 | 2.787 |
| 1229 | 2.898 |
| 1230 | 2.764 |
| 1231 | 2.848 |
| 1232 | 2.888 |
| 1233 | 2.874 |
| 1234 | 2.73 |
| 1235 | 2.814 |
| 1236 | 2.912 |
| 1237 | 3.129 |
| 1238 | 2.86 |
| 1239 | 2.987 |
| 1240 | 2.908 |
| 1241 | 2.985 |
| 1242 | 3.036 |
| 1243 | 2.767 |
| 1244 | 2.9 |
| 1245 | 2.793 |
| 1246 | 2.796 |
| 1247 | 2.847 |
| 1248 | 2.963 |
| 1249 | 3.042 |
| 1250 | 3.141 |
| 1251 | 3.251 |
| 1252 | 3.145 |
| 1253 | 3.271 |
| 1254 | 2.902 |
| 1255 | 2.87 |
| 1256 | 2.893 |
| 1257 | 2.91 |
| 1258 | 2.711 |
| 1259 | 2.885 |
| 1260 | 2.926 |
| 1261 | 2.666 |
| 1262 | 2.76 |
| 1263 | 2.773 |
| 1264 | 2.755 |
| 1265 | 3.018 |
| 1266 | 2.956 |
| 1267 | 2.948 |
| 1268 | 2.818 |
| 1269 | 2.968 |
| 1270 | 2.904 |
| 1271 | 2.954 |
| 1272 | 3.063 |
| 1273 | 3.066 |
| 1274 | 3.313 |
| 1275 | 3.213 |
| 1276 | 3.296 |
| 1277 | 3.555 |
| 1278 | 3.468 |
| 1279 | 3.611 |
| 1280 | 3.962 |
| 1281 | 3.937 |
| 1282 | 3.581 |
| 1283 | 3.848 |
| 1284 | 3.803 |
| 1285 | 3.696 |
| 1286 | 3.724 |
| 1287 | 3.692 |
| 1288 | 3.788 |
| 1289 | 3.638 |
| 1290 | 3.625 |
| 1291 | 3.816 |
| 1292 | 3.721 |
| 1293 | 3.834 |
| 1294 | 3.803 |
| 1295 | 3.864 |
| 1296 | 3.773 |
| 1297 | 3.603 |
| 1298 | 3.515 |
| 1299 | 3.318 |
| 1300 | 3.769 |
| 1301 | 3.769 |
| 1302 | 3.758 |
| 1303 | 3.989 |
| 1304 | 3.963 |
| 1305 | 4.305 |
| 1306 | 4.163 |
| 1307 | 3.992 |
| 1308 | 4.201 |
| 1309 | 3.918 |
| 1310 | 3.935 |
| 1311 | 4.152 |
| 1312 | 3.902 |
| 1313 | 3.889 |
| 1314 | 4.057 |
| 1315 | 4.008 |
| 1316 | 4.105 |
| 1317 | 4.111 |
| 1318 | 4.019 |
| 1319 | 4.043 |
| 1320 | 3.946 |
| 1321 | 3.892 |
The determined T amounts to 8.8 yr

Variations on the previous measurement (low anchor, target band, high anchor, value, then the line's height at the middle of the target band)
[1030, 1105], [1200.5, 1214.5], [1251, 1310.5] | 2.2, 3.51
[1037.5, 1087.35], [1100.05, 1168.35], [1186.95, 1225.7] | -3.8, 3.32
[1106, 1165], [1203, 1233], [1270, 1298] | 5.4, 3.55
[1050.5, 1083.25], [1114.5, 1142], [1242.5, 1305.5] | 1.9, 3.53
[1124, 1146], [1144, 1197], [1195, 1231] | -3.4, 3.13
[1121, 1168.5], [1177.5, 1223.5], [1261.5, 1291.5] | 5.4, 3.43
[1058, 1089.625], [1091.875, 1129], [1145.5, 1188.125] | 0.4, 3.56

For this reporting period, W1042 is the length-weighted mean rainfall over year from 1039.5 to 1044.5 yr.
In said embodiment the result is 3.64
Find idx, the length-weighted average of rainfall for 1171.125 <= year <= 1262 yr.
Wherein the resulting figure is 2.96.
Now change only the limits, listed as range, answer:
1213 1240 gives 2.89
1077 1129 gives 3.6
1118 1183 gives 3.34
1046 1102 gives 3.66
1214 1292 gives 3.08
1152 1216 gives 3.22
